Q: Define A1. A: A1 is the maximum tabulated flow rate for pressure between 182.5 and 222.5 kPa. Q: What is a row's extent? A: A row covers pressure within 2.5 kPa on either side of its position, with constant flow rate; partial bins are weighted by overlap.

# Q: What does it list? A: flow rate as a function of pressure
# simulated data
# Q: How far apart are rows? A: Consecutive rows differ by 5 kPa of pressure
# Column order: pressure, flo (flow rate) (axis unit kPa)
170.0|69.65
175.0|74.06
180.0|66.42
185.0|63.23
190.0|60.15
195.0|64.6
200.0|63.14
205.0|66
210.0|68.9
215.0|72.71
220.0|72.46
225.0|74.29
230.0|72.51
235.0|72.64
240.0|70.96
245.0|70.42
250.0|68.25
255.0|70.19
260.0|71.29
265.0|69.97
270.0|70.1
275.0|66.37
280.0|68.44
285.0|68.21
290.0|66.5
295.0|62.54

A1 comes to 72.71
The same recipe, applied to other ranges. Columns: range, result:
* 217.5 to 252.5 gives 74.29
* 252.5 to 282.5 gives 71.29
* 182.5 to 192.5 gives 63.23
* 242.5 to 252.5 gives 70.42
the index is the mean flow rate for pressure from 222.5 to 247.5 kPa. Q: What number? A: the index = 72.2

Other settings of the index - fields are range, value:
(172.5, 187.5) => 67.9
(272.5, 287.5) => 67.7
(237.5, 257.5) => 70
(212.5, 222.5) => 72.6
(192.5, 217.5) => 67.1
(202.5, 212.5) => 67.5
